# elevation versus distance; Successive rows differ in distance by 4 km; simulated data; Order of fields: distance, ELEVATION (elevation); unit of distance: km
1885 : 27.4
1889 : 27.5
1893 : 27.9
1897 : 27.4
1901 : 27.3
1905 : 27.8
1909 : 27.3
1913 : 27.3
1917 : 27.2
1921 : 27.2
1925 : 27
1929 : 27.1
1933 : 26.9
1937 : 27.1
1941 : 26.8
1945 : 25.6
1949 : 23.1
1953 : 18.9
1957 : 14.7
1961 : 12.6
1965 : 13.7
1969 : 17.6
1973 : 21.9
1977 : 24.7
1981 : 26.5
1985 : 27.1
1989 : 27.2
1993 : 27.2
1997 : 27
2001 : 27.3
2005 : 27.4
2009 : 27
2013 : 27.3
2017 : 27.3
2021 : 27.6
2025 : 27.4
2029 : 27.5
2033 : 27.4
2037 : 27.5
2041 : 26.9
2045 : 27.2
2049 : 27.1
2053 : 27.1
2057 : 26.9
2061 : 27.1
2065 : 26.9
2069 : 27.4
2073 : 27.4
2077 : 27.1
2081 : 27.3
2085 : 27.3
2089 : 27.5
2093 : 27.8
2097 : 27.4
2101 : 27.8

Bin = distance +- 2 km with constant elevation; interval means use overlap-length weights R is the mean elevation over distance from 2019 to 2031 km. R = 27.5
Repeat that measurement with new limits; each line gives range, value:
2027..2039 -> 27.5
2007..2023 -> 27.3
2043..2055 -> 27.1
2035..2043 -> 27.2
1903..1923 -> 27.4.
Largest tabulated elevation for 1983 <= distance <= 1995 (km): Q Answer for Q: 27.2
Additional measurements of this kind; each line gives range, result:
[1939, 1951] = 26.8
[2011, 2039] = 27.6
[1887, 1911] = 27.9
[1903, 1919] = 27.8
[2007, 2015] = 27.3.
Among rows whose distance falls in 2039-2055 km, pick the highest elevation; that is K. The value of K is 27.2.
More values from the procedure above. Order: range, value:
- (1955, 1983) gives 26.5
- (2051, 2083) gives 27.4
